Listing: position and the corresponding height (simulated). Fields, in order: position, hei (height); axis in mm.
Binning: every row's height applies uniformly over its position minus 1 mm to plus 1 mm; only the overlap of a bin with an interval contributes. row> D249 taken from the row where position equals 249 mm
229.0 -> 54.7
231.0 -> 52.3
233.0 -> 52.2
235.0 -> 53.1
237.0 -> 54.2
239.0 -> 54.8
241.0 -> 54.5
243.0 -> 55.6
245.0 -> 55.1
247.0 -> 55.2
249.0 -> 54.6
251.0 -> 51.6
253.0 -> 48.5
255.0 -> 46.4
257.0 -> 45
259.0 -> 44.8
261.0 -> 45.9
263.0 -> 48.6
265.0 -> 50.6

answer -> 54.6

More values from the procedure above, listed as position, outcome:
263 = 48.6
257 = 45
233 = 52.2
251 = 51.6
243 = 55.6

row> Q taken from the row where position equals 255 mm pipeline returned 46.4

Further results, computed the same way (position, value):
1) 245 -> 55.1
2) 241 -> 54.5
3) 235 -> 53.1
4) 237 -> 54.2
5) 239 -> 54.8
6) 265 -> 50.6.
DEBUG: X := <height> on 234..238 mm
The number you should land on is 53.7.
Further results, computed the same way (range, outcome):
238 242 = 54.6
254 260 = 45.4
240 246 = 55.1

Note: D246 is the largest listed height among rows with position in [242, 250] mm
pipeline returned 55.6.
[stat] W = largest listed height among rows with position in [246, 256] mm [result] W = 55.2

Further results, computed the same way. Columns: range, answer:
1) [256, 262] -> 45.9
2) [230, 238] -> 54.2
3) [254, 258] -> 46.4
